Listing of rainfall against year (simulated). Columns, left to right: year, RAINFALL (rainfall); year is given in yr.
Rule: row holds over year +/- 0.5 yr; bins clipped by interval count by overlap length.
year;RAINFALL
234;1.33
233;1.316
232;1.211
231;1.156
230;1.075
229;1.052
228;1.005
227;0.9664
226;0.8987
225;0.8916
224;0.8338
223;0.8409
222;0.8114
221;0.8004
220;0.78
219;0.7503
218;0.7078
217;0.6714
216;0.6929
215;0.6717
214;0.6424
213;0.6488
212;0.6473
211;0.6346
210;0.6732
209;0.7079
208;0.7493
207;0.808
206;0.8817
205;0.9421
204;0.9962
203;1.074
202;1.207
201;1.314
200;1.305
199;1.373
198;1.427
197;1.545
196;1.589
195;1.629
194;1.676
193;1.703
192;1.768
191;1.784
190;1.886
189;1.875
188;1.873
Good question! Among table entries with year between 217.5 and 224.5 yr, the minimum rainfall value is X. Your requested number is 0.7078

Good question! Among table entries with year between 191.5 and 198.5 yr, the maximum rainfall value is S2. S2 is 1.768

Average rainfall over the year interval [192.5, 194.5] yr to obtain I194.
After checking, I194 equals 1.69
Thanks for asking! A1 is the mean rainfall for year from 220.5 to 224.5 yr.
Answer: 0.822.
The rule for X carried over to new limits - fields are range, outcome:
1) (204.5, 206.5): 0.8817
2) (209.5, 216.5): 0.6346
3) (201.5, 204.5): 0.9962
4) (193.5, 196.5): 1.589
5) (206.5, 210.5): 0.6732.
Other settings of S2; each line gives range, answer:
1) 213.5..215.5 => 0.6717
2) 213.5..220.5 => 0.78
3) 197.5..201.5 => 1.427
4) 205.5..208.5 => 0.8817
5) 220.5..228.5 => 1.005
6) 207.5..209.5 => 0.7493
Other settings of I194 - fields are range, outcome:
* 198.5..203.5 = 1.25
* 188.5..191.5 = 1.85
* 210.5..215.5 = 0.649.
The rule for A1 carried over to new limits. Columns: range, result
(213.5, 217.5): 0.67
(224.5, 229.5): 0.963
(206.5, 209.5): 0.755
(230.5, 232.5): 1.18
